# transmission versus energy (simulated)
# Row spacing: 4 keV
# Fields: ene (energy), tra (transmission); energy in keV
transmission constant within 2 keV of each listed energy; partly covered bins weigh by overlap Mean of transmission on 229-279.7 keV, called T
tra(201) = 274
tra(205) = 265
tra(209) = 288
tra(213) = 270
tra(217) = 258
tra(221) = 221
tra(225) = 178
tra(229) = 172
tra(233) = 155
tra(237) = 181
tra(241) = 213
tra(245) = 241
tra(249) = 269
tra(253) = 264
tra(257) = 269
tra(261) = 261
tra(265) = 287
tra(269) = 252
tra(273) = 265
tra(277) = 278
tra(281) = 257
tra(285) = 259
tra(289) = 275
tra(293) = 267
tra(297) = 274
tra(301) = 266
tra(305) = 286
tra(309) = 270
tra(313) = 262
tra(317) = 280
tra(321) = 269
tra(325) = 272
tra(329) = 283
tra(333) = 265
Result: 242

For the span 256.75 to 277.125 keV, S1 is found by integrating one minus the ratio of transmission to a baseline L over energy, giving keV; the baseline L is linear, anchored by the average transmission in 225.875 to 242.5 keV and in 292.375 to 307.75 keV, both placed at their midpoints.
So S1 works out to -3.8 keV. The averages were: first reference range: 179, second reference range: 274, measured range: 268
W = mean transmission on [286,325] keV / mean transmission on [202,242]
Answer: 1.2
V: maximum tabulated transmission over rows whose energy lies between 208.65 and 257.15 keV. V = 288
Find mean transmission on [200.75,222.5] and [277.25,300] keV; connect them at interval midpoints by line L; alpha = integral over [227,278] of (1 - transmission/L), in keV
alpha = 5.2 keV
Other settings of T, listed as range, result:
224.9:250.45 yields 202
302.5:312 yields 276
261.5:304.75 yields 268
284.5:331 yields 272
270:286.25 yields 264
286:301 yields 270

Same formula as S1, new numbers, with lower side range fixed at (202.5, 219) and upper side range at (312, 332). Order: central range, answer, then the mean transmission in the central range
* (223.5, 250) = 7.0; 199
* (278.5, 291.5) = 0.4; 264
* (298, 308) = -0.1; 275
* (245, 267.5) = 0.4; 267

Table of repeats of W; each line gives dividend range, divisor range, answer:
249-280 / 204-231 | 1.14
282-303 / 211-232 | 1.24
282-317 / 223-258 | 1.26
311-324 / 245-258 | 1.03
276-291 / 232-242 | 1.46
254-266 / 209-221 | 1.04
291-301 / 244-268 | 1.01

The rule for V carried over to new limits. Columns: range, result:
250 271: 287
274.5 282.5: 278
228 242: 213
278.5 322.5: 286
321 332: 283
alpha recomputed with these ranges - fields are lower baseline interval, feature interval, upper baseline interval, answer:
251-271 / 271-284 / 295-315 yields 0.12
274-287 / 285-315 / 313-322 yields -0.21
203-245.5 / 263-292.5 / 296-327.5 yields -1.76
